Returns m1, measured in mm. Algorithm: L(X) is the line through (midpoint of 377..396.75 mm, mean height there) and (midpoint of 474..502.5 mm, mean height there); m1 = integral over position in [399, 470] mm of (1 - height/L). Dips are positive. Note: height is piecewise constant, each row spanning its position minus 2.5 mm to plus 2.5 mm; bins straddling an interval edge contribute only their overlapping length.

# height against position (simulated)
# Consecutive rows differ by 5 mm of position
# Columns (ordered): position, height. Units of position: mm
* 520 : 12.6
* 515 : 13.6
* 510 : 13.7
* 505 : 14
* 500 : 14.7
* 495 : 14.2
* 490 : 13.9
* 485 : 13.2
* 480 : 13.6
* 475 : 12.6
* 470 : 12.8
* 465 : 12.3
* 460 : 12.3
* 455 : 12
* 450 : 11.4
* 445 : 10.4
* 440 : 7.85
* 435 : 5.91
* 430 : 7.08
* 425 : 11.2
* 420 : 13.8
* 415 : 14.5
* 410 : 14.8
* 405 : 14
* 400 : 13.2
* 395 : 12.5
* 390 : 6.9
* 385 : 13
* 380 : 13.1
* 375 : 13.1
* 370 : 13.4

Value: 5.4 mm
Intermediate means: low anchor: 11.4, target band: 11.5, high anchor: 13.8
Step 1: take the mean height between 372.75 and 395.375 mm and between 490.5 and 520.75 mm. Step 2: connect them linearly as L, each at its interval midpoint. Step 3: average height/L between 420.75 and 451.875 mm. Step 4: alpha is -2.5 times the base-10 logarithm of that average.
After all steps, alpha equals 0.34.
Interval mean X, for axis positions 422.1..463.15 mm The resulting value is 9.85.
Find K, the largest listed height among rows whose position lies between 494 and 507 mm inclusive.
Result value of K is 14.7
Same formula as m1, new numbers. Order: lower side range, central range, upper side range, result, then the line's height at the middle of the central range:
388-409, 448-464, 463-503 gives 1.26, 13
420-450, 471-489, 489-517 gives -1.14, 12.4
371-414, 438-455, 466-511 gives 3.79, 13.2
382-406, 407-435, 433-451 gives -4.20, 10.1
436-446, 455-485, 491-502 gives -3.14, 11.5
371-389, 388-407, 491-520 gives 1.58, 12.8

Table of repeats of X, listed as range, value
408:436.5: 11.3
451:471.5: 12.3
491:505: 14.3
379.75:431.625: 12.2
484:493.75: 13.7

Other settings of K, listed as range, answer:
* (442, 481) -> 13.6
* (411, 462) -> 14.5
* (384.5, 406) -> 14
